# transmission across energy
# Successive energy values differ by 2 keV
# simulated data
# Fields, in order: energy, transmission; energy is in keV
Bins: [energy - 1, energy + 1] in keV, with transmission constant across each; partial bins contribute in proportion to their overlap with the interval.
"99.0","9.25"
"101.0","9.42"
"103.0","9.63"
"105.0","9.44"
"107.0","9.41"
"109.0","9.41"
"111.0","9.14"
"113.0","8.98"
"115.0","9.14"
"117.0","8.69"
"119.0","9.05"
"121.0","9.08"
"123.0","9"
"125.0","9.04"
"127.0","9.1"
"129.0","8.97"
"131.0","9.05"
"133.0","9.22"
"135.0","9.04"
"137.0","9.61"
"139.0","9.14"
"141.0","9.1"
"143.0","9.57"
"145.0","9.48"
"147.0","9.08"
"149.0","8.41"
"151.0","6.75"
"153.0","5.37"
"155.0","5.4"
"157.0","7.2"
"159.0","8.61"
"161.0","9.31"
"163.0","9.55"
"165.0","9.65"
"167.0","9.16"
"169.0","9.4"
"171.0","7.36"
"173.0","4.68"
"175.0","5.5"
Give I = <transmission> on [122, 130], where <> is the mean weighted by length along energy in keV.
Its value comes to 9.03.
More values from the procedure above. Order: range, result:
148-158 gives 6.63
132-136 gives 9.13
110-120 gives 9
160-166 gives 9.5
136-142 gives 9.28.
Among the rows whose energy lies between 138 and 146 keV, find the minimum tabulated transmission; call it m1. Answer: 9.1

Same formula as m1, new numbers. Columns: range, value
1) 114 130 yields 8.69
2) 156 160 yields 7.2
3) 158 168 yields 8.61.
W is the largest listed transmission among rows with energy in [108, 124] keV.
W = 9.41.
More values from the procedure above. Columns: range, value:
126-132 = 9.1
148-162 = 9.31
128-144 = 9.61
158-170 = 9.65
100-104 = 9.63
